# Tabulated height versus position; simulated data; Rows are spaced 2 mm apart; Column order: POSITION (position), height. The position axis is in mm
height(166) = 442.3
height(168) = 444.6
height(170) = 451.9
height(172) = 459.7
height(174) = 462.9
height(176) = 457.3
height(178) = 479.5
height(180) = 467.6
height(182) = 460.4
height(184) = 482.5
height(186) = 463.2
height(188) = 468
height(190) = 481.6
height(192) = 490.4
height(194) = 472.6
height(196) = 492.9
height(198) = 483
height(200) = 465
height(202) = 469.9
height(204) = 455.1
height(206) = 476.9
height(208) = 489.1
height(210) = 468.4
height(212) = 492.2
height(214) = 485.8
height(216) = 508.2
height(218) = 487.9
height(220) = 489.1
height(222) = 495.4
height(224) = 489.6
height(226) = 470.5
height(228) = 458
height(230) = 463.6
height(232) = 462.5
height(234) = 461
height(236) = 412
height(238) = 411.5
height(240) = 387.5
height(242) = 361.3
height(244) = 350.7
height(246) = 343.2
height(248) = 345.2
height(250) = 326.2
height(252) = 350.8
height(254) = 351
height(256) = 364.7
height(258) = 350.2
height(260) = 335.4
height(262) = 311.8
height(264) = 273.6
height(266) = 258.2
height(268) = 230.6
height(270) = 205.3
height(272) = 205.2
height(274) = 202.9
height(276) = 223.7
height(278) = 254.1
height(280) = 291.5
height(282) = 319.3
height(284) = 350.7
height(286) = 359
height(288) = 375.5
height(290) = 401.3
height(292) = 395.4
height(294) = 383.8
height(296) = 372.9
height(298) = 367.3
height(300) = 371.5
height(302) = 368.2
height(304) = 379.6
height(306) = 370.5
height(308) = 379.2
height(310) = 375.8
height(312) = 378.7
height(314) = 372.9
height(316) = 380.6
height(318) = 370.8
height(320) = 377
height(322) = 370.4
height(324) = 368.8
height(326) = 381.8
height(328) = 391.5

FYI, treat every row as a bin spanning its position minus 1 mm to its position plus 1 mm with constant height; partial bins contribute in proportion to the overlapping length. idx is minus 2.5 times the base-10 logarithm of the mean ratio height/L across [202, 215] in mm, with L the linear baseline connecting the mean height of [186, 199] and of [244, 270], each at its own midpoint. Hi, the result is -0.09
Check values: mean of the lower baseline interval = 480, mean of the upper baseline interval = 317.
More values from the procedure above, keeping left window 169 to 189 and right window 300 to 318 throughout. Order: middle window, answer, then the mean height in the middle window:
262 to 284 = 0.49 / 254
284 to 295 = 0.02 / 380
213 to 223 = -0.13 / 493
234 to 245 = 0.09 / 392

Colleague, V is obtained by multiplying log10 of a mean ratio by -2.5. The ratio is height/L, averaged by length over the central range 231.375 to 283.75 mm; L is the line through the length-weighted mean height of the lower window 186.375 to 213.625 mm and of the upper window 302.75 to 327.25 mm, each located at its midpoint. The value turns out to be 0.310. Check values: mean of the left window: 477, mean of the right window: 376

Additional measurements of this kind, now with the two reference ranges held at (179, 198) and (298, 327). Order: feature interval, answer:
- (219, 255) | 0.06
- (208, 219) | -0.08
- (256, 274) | 0.45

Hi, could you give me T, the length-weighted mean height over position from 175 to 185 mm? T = 469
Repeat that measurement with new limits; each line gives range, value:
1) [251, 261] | 350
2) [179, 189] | 468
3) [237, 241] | 400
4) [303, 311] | 376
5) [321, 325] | 370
